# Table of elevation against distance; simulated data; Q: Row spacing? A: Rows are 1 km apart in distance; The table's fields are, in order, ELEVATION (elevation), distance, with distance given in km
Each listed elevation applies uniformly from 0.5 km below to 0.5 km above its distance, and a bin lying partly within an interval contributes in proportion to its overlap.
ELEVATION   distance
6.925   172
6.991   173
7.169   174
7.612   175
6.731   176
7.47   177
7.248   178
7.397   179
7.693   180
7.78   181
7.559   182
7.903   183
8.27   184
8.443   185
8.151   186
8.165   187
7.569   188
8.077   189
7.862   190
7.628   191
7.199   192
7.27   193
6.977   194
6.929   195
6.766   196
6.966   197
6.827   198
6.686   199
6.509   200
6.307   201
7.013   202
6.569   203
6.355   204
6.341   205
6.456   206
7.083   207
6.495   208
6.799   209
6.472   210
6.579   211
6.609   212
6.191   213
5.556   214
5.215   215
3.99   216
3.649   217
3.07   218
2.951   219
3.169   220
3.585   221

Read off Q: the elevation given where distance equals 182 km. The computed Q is 7.559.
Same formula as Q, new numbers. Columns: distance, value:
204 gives 6.355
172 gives 6.925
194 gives 6.977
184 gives 8.27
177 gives 7.47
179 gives 7.397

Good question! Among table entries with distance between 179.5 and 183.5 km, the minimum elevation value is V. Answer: 7.559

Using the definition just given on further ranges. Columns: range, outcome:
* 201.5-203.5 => 6.569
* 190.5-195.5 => 6.929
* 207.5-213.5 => 6.191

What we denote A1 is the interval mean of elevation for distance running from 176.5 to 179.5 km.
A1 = 7.37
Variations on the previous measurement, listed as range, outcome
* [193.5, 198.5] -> 6.89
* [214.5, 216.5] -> 4.6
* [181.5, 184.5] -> 7.91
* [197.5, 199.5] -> 6.76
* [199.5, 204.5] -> 6.55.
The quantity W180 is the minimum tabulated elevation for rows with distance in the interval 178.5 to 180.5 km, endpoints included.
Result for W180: 7.397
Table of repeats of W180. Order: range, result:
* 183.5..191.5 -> 7.569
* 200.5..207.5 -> 6.307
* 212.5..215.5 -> 5.215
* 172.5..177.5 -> 6.731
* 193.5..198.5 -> 6.766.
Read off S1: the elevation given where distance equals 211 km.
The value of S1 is 6.579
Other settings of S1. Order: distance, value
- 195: 6.929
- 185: 8.443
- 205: 6.341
